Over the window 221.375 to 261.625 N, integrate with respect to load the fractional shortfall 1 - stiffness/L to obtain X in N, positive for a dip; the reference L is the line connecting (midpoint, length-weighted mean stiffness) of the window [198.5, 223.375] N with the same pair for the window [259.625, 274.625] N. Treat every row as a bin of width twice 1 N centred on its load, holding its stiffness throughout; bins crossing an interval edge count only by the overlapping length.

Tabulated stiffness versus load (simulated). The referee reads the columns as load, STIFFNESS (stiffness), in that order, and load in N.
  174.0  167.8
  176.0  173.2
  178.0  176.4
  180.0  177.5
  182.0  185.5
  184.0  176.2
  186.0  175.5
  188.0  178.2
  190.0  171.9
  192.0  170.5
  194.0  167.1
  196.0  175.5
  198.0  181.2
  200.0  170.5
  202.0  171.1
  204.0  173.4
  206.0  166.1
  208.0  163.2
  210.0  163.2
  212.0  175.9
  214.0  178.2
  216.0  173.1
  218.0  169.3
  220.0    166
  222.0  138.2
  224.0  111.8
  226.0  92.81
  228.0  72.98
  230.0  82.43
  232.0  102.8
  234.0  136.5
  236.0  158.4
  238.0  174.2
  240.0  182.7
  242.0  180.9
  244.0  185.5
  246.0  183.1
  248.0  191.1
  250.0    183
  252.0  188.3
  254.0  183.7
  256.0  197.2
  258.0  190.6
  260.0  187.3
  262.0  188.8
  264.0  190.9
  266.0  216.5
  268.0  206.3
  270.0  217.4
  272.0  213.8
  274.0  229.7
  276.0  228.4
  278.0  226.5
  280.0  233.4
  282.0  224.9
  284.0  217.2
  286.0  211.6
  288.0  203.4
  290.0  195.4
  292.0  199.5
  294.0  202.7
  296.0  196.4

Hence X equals 7.0 N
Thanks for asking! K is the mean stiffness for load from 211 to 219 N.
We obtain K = 174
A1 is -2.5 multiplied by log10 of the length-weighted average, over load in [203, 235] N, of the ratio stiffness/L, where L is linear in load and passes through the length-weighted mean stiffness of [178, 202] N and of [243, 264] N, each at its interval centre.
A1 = 0.26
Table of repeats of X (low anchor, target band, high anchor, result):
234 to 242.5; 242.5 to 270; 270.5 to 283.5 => 0.4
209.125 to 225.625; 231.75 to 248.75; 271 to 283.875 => 1.4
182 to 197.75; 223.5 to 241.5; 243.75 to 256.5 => 5.7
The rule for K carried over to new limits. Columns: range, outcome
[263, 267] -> 204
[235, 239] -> 166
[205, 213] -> 167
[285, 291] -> 203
